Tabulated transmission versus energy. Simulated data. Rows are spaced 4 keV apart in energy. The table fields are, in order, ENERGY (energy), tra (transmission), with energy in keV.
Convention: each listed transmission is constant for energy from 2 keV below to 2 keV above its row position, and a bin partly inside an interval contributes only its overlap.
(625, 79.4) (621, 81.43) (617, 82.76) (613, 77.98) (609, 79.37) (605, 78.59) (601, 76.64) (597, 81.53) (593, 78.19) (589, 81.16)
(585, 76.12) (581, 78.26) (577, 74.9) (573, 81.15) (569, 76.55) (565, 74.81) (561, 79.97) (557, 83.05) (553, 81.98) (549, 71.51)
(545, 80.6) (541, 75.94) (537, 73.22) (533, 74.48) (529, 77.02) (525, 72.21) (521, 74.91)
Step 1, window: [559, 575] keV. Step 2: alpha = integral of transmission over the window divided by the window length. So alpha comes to 78.1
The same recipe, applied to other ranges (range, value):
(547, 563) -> 79.1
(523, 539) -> 74.2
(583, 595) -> 78.5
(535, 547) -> 76.6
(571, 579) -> 78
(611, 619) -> 80.4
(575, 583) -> 76.6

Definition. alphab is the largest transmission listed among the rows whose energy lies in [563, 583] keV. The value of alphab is 81.15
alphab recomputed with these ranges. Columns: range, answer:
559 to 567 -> 79.97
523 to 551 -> 80.6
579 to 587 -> 78.26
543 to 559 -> 83.05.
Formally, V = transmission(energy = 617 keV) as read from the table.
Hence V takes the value 82.76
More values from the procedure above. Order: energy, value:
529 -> 77.02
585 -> 76.12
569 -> 76.55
